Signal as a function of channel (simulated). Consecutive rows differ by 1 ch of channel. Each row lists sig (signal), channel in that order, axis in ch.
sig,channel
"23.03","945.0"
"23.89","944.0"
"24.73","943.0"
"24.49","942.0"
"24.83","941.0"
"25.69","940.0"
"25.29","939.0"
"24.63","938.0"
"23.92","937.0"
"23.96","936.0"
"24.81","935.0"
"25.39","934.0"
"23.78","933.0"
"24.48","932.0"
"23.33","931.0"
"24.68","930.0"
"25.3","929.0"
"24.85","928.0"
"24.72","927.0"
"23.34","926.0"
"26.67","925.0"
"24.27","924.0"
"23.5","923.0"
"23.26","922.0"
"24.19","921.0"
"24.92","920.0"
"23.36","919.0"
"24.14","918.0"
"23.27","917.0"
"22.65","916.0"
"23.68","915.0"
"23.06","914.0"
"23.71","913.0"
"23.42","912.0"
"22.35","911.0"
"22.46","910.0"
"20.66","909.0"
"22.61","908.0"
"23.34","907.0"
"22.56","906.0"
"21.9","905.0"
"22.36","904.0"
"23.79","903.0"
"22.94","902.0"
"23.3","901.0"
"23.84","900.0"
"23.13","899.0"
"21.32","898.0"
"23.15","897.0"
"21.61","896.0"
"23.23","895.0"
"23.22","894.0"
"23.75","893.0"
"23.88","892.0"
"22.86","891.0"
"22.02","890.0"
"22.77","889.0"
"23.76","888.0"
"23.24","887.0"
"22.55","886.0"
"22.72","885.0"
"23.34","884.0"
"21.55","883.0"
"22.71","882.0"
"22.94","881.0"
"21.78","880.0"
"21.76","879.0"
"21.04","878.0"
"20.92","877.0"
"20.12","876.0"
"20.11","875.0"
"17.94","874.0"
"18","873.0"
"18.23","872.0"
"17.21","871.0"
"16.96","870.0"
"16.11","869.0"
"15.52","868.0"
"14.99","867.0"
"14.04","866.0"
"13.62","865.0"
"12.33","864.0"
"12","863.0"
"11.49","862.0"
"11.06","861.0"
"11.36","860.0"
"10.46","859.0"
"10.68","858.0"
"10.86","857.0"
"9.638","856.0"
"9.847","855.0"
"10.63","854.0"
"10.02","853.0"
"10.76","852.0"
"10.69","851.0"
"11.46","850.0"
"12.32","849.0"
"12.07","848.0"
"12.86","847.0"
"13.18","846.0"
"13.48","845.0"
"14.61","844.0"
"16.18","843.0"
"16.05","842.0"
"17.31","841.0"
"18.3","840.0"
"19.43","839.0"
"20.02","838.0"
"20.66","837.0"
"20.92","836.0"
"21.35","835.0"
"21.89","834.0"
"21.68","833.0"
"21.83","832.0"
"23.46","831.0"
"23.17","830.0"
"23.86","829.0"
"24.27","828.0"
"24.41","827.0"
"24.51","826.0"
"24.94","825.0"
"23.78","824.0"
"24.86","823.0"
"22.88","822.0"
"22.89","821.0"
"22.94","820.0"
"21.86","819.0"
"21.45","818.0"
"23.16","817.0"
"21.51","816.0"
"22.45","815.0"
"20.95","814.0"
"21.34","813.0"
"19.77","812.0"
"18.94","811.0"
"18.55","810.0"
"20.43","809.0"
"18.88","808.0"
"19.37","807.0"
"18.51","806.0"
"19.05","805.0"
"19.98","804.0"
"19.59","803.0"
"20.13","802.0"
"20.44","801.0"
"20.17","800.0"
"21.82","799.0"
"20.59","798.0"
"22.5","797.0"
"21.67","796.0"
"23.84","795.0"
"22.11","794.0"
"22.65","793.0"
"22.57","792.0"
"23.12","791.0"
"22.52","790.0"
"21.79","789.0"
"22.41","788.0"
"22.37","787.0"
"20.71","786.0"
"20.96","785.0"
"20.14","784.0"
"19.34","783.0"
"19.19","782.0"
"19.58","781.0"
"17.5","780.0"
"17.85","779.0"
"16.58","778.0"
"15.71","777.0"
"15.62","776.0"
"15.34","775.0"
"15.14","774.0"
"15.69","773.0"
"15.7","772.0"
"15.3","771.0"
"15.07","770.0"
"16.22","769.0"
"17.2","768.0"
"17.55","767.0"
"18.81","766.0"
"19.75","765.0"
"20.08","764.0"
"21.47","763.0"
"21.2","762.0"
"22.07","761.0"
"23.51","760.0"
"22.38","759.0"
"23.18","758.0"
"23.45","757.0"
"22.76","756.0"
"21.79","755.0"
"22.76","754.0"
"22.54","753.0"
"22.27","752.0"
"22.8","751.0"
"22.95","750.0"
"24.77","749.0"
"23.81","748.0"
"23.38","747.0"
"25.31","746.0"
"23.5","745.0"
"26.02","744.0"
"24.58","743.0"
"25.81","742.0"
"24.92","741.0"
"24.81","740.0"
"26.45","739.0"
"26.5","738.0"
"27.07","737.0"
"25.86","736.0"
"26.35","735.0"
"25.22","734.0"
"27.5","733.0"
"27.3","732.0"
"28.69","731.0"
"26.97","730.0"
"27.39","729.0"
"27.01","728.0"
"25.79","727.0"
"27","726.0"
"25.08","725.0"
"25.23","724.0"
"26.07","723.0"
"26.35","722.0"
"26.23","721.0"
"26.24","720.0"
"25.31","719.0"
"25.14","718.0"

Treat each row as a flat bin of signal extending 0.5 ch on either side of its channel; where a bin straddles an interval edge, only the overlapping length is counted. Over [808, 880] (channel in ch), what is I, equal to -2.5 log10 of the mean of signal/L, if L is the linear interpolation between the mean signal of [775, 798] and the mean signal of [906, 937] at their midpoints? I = 0.218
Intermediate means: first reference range 20.4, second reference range 23.8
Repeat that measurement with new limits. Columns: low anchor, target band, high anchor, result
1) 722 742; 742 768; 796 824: 0.11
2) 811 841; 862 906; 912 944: 0.14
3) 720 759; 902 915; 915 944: 0.08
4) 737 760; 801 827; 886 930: 0.11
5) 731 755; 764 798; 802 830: 0.20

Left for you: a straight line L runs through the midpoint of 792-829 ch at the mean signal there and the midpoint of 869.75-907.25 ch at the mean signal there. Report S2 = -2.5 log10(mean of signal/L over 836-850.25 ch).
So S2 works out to 0.35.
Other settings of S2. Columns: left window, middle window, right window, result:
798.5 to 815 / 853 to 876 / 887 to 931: 0.500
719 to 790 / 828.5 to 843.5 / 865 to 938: 0.097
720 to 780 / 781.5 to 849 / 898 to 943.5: 0.121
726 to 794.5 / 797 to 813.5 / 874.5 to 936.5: 0.125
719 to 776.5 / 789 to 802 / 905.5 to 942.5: 0.064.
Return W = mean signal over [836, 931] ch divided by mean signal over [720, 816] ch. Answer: 0.89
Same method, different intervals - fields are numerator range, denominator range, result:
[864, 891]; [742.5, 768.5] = 0.89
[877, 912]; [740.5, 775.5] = 1.07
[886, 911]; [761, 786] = 1.27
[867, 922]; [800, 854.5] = 1.14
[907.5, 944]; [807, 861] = 1.32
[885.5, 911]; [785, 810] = 1.08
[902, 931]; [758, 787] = 1.27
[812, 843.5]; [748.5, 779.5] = 1.11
